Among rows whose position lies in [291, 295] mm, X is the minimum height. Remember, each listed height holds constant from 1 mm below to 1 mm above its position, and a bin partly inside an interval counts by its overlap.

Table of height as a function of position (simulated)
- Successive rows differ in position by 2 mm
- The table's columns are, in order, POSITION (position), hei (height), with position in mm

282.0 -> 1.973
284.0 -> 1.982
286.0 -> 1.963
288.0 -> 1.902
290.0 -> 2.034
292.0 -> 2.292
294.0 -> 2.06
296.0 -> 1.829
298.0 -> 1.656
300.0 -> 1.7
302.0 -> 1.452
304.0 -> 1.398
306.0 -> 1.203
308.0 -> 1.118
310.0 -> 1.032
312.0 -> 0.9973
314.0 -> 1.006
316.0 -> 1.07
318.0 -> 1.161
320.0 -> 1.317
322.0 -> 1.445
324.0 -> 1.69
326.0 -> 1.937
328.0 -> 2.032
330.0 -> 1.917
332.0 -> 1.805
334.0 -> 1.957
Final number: 2.06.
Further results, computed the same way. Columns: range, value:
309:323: 0.9973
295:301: 1.656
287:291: 1.902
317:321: 1.161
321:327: 1.445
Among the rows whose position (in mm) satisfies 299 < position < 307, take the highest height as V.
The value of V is 1.7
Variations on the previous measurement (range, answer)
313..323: 1.445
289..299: 2.292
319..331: 2.032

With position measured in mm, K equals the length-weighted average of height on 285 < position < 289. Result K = 1.93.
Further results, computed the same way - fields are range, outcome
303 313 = 1.15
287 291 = 1.97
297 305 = 1.55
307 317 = 1.04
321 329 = 1.78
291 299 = 1.96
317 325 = 1.4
